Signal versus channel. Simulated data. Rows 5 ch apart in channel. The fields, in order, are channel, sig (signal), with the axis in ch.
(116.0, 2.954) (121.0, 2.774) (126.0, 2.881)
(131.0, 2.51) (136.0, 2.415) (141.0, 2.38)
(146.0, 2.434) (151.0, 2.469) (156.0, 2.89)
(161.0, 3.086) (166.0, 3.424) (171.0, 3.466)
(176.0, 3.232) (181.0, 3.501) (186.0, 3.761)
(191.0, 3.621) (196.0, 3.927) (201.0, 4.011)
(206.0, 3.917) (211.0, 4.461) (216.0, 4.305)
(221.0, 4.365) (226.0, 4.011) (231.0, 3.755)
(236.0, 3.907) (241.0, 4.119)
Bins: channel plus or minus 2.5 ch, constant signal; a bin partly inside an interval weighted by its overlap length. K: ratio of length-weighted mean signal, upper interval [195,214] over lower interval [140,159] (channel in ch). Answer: 1.59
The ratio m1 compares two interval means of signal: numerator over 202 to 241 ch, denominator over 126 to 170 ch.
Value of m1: 1.5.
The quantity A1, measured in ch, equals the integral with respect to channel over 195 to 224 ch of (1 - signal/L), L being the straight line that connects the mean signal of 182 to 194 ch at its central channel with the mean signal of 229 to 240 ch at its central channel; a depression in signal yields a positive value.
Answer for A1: -3.12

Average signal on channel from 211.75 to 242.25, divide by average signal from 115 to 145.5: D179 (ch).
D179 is 1.56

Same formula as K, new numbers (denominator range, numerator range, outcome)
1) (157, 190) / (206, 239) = 1.21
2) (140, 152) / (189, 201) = 1.58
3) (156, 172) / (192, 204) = 1.21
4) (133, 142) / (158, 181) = 1.38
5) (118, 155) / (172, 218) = 1.49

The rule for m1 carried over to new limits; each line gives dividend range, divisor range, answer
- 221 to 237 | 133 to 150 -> 1.64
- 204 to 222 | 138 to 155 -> 1.73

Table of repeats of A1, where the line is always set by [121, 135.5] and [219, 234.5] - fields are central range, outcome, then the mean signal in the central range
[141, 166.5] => 2.2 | 2.77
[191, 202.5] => -0.9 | 3.89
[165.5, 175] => -0.5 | 3.42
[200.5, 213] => -1.3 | 4.14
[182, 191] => -0.5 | 3.68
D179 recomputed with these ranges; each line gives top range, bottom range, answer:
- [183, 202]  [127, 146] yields 1.54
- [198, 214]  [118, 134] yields 1.52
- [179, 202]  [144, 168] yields 1.31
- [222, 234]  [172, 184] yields 1.16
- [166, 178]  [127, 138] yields 1.34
